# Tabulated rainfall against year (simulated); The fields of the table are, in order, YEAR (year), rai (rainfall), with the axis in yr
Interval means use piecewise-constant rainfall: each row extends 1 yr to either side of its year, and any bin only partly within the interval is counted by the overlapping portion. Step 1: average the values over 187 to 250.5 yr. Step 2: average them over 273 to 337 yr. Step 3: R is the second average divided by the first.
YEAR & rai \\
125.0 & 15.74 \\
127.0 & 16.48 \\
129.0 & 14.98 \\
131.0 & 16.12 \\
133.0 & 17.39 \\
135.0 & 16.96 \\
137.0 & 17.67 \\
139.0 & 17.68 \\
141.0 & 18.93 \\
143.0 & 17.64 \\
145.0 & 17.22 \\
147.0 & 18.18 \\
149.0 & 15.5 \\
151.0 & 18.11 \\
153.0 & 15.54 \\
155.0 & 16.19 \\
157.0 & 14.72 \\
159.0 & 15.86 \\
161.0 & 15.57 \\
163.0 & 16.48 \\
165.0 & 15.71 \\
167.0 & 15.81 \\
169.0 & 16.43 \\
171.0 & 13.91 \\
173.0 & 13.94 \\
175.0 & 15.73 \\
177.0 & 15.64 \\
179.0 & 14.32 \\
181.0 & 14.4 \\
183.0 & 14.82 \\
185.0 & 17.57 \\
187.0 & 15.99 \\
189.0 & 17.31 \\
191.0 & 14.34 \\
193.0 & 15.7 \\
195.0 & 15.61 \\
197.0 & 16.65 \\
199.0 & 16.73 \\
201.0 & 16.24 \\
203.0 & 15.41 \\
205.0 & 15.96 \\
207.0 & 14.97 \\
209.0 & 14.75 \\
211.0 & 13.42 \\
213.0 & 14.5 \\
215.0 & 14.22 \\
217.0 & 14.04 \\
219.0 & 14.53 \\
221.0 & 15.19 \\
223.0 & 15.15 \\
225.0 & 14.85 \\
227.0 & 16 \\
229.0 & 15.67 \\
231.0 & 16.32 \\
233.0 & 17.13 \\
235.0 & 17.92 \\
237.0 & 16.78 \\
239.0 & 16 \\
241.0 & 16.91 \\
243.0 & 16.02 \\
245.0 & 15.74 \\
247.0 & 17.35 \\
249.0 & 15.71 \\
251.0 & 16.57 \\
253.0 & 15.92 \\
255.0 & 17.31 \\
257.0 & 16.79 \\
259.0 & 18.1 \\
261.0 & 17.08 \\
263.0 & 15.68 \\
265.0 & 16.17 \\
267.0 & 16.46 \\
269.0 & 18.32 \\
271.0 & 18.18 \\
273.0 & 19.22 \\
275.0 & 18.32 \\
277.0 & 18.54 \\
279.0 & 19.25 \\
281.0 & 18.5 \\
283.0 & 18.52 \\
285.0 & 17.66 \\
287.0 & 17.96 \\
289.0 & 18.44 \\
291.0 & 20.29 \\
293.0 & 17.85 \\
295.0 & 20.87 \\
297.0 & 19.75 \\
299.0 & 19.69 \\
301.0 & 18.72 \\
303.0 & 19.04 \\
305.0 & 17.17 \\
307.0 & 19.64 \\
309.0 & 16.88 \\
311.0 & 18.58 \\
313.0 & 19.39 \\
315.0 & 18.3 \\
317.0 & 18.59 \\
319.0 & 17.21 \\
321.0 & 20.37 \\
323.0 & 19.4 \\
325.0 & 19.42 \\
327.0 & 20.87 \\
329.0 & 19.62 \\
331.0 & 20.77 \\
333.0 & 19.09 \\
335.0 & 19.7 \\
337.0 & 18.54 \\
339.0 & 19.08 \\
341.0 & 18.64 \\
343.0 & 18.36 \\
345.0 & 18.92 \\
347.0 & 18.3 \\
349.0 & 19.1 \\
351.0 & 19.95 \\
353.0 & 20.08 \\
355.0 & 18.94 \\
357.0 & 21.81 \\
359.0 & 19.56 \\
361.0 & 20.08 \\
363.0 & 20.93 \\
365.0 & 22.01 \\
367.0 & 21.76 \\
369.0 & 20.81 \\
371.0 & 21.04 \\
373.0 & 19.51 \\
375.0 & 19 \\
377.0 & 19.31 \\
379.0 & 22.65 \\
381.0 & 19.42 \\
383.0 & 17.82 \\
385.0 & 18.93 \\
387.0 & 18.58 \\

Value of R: 1.21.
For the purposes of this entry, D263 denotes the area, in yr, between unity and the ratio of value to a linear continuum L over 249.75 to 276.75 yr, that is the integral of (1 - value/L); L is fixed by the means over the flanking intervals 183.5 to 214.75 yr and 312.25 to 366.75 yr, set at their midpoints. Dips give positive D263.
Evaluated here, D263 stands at 0.3 yr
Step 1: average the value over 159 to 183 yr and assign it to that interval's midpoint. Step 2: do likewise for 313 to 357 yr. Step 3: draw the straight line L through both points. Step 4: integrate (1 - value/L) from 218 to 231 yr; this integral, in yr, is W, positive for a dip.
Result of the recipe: 0.99 yr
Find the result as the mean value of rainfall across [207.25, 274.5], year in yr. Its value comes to 16.2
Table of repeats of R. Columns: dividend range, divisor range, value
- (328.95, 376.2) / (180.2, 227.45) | 1.29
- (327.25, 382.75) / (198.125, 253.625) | 1.26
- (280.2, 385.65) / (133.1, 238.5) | 1.22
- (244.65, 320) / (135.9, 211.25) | 1.13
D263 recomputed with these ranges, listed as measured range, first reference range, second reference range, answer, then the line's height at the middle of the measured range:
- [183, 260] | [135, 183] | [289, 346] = 6.1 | 17.3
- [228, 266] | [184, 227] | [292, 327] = 0.5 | 16.8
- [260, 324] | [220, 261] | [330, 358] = -2.0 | 17.9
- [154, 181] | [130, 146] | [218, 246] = 2.6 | 17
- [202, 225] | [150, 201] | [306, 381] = 2.6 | 16.6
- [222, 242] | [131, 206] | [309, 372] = 1.3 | 17.4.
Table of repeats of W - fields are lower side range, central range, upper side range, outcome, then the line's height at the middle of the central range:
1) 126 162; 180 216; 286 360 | 4.1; 17.4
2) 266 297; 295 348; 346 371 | 1.2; 19.5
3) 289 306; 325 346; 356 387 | 0.4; 19.7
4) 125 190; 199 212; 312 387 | 1.4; 17.1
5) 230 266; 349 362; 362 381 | 0.1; 20.2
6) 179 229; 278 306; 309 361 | -1.3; 18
